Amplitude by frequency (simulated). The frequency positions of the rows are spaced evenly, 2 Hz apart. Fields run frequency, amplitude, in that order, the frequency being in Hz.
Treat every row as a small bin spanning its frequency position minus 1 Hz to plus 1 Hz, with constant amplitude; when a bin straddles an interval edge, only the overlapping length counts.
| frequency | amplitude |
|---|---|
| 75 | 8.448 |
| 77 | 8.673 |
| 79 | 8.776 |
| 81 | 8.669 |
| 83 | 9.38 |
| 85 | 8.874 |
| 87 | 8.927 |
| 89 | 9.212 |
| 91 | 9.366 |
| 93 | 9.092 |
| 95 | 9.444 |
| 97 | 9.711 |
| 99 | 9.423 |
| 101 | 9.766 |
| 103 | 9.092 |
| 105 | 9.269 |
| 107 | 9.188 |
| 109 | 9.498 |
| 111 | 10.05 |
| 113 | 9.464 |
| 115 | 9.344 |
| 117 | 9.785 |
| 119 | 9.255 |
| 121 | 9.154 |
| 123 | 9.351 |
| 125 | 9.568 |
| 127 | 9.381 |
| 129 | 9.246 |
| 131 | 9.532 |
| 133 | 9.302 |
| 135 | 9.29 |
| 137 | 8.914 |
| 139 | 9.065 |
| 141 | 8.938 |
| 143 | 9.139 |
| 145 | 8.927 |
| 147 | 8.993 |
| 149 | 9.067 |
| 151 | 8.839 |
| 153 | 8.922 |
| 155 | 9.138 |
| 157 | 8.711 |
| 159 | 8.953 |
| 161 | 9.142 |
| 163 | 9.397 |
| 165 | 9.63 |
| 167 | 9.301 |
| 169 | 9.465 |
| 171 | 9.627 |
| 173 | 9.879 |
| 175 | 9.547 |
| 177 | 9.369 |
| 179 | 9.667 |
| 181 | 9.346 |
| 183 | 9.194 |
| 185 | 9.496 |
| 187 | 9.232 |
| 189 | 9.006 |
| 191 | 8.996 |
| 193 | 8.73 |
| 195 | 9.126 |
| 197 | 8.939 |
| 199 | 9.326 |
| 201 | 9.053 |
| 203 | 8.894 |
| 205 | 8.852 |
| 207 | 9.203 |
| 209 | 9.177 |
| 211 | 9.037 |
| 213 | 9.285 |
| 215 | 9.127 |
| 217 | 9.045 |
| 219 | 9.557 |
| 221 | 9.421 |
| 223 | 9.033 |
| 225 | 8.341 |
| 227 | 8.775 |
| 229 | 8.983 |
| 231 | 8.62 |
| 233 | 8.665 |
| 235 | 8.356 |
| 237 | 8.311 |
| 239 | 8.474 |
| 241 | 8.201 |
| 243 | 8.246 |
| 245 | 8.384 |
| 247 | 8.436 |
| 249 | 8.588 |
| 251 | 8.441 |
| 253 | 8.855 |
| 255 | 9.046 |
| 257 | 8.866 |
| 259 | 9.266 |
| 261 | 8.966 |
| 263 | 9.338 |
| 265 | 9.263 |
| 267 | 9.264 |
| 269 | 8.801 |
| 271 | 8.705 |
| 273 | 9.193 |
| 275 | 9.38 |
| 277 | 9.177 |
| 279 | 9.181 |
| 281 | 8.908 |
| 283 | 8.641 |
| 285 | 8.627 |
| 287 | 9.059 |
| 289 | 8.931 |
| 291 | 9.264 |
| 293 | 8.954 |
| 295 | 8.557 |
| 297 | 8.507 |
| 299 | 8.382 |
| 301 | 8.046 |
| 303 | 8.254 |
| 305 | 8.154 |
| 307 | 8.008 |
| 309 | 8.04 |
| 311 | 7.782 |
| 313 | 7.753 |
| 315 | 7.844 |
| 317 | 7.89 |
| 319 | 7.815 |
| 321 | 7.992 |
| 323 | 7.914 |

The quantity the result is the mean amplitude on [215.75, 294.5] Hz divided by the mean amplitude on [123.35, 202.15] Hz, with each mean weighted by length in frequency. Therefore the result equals 0.96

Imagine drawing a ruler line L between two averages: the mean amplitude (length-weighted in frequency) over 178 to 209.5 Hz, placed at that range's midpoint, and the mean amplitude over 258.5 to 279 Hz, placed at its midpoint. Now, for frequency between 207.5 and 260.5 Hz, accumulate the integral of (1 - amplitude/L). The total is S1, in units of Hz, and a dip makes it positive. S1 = 2.0 Hz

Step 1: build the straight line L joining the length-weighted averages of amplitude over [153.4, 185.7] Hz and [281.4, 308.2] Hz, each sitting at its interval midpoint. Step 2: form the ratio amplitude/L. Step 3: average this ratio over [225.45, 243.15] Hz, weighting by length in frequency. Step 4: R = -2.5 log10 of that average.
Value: 0.05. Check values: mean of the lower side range 9.36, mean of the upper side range 8.57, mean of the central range 8.52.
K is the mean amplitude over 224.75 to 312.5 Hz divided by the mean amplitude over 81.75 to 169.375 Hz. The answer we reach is 0.9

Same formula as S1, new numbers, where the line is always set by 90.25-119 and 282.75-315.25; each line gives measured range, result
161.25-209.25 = -1.31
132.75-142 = 0.19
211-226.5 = -0.45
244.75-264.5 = -0.46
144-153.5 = 0.28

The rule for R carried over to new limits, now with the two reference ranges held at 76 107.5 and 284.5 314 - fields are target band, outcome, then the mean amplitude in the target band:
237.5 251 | 0.029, 8.39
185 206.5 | -0.030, 9.04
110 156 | -0.026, 9.25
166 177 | -0.078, 9.55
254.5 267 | -0.071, 9.14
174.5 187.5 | -0.066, 9.41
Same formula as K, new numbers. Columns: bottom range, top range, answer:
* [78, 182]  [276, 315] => 0.92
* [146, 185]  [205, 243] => 0.95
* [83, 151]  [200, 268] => 0.95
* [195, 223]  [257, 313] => 0.96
